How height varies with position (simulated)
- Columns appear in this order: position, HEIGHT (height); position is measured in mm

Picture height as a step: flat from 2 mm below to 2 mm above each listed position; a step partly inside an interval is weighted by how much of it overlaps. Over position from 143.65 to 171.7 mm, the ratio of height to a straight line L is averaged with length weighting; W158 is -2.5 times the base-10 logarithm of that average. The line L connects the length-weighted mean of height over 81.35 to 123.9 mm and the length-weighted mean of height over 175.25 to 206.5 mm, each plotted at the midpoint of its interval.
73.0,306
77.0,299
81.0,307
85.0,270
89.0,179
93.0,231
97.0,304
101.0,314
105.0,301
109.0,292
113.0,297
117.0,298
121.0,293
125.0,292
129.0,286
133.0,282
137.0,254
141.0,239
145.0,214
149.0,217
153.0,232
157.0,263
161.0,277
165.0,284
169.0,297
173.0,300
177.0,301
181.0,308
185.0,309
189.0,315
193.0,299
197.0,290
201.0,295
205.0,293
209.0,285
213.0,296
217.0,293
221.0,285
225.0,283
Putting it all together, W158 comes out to 0.144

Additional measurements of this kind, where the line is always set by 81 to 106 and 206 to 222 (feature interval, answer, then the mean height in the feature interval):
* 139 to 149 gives 0.23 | 225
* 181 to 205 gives -0.06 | 301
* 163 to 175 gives -0.04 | 294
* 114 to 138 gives -0.05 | 286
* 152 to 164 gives 0.07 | 262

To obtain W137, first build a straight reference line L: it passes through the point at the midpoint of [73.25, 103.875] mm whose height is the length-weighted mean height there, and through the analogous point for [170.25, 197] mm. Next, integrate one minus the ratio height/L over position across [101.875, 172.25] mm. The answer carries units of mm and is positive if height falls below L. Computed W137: 4.0 mm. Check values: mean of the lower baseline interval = 275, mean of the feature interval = 273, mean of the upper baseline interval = 304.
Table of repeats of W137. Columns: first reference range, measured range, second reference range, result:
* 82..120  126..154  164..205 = 3.8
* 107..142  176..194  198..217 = -1.1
